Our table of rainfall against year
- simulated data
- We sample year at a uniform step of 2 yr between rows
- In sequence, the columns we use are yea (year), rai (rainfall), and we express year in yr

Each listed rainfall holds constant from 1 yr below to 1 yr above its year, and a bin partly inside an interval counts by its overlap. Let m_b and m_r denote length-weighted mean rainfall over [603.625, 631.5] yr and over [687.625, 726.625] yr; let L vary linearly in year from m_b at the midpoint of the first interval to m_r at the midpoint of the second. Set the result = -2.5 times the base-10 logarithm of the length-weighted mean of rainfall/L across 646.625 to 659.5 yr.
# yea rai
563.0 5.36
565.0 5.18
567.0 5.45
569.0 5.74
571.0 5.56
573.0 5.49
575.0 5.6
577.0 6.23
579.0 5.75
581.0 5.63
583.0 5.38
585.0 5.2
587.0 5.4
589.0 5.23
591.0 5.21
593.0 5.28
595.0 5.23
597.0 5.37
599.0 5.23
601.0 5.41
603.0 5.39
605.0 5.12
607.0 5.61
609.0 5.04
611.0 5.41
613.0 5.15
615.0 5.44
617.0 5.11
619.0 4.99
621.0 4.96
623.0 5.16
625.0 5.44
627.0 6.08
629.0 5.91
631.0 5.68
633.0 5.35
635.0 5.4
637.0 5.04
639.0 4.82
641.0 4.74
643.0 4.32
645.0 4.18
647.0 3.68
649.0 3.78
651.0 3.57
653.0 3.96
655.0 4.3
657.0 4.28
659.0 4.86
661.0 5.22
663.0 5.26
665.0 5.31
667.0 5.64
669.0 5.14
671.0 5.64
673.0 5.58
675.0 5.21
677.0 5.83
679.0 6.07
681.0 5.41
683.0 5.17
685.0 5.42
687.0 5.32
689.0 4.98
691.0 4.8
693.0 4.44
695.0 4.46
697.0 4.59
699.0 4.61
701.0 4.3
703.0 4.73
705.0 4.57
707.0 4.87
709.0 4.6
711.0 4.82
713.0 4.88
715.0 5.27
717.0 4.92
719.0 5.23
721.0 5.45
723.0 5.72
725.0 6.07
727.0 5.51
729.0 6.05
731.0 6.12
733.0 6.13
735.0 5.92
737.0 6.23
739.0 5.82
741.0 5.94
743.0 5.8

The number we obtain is 0.27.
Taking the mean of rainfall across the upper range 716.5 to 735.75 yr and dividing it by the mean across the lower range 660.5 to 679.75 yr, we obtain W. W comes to 1.04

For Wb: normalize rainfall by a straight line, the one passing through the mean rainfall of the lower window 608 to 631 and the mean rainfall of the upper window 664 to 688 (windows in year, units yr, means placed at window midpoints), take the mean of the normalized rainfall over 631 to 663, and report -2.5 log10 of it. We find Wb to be 0.19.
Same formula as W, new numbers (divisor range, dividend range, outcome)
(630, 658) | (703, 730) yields 1.16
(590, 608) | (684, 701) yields 0.90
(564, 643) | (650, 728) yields 0.94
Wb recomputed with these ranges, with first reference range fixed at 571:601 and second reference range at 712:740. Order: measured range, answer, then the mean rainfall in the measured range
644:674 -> 0.185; 4.69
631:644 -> 0.109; 5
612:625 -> 0.069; 5.16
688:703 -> 0.216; 4.61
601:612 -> 0.032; 5.32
